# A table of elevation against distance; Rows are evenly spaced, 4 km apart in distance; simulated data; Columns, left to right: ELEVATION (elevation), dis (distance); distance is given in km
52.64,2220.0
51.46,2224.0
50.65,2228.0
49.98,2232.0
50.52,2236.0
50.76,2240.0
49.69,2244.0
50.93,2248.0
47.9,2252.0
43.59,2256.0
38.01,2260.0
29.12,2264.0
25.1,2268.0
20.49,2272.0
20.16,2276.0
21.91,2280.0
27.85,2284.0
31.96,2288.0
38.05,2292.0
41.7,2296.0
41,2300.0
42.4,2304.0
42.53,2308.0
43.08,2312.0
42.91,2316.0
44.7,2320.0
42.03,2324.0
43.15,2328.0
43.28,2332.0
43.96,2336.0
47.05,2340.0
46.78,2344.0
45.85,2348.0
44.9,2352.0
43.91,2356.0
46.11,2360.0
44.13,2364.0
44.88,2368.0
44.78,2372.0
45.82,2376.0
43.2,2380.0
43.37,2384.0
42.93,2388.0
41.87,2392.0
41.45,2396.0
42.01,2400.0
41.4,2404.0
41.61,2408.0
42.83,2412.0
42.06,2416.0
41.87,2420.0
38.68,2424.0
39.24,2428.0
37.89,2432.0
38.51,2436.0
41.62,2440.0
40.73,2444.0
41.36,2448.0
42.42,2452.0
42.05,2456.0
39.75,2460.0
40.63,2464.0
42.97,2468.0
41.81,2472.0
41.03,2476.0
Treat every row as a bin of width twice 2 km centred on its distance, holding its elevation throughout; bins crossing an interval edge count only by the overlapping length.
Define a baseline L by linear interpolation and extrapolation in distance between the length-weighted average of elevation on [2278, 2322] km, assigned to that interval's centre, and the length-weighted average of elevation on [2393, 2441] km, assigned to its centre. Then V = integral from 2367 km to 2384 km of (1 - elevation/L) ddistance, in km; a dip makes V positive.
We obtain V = -2.0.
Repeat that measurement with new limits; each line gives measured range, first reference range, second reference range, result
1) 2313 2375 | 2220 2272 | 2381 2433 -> -3.01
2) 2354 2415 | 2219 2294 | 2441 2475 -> -3.98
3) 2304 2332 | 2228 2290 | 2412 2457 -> -3.18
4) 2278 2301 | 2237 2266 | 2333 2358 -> 5.86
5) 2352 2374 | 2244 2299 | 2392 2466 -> -3.82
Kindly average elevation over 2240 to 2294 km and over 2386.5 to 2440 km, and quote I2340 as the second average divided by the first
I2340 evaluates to 1.2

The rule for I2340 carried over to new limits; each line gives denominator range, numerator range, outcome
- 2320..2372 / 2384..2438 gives 0.92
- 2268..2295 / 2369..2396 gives 1.60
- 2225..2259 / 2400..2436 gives 0.83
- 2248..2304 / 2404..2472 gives 1.21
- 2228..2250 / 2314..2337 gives 0.86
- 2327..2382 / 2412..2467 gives 0.91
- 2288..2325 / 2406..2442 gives 0.98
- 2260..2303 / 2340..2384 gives 1.48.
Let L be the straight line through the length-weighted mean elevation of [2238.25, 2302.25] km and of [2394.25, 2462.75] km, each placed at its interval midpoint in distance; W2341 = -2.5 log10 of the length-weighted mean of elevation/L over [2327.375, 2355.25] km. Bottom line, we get -0.18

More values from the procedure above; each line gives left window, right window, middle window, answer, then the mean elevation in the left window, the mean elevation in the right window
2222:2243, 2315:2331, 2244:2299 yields 0.35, 50.6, 43.2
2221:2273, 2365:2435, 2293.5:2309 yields 0.03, 43.6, 42.1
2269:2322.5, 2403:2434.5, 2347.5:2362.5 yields -0.19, 35.2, 40.6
